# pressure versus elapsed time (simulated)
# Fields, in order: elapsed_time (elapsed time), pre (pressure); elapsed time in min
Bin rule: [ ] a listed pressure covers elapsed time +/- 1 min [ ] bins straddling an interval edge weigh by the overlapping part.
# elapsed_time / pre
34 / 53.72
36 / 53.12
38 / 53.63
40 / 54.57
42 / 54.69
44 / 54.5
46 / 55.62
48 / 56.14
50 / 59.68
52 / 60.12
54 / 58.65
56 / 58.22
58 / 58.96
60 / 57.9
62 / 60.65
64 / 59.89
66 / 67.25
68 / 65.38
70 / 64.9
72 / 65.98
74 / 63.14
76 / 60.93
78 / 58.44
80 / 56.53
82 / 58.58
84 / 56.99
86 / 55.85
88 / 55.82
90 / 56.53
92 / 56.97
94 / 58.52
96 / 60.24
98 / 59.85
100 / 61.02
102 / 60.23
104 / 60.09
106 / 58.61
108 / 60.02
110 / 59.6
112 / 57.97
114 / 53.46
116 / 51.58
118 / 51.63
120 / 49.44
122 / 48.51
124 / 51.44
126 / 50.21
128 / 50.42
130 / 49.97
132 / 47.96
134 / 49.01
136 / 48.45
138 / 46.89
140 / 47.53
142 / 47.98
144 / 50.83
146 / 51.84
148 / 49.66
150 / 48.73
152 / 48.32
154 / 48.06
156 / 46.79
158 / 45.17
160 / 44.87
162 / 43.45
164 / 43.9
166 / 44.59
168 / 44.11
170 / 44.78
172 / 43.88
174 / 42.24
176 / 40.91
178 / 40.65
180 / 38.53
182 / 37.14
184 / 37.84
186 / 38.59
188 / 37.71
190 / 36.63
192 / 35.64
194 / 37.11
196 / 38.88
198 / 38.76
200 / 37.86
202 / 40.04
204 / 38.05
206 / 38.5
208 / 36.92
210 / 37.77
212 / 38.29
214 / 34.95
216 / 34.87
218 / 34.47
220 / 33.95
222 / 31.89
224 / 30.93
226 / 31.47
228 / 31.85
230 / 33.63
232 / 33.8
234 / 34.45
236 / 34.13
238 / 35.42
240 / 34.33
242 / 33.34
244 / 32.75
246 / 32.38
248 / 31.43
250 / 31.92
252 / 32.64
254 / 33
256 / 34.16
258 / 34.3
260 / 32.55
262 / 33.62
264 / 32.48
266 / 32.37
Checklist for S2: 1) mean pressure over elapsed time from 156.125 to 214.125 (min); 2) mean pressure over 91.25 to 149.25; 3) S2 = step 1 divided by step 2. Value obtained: 0.75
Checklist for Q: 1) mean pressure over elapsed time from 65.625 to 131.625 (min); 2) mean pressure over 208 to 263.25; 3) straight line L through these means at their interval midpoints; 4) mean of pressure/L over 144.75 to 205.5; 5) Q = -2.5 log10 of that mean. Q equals 0.05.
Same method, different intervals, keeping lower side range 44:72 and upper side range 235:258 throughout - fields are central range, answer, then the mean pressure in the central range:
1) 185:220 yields 0.06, 37.3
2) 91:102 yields -0.09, 59.4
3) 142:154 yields -0.05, 49.6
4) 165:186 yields 0.05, 41.3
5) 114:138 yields 0.01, 49.9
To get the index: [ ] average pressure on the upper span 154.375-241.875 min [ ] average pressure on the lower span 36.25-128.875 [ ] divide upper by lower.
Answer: 0.7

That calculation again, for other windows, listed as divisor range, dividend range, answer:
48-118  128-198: 0.74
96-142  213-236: 0.62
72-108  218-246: 0.56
